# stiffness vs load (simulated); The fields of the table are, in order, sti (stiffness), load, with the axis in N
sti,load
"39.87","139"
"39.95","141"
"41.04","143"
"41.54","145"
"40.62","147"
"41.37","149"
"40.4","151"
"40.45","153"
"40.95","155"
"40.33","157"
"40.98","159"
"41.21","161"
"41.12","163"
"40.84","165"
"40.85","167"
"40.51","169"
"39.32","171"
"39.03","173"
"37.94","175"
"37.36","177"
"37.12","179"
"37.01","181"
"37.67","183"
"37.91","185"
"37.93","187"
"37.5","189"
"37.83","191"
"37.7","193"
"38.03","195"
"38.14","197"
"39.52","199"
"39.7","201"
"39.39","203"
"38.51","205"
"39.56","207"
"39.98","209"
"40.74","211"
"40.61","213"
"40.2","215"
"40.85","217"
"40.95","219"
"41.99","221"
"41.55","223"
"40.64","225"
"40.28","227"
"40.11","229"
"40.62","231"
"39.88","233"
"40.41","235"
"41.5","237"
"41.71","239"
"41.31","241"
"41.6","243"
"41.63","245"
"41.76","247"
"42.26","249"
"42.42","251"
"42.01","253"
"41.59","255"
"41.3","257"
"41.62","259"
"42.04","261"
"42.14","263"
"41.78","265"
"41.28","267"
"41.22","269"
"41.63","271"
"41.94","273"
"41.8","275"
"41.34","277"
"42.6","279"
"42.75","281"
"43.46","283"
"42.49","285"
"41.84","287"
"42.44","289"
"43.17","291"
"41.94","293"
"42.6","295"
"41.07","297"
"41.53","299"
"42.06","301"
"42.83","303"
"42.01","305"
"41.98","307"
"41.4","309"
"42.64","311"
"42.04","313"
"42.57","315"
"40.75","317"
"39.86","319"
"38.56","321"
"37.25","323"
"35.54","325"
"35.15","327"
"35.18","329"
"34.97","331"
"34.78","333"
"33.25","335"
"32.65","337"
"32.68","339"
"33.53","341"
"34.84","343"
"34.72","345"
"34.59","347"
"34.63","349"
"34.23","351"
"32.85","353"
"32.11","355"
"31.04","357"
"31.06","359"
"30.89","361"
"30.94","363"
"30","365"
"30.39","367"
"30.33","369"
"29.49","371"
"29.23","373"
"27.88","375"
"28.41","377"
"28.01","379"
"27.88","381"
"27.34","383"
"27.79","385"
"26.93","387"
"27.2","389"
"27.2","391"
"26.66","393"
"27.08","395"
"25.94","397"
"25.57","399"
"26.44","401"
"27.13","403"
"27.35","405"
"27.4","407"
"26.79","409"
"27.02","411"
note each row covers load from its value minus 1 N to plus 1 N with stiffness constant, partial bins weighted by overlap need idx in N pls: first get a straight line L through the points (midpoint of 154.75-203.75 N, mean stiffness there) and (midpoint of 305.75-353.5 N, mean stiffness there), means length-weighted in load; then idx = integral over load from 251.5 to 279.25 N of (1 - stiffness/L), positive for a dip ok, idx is -2.9 N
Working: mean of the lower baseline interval 39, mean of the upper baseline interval 36.8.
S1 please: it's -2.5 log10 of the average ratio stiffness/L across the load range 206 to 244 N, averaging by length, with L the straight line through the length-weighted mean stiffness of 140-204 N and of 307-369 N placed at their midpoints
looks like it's -0.07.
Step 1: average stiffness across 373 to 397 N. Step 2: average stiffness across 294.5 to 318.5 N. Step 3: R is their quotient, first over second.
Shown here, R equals 0.7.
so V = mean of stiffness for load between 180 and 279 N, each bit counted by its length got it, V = 40.5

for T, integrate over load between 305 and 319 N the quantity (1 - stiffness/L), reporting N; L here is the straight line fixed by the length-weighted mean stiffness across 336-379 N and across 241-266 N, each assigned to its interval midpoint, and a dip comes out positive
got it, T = -2.19 N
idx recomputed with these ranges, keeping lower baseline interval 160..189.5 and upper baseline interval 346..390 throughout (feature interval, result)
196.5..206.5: -0.38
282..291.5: -2.48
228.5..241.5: -1.66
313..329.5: -3.15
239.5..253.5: -2.43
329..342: -0.88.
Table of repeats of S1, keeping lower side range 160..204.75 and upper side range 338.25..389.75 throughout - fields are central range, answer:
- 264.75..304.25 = -0.22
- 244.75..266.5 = -0.18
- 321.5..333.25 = -0.11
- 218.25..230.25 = -0.11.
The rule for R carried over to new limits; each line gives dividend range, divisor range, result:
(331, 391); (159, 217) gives 0.79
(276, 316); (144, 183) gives 1.06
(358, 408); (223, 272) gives 0.68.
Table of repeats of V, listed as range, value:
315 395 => 32.1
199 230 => 40.3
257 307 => 42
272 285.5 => 42.3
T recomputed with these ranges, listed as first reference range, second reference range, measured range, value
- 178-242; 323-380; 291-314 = -4.75 N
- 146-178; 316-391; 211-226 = -1.22 N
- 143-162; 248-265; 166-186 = 1.28 N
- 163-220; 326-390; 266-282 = -2.97 N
